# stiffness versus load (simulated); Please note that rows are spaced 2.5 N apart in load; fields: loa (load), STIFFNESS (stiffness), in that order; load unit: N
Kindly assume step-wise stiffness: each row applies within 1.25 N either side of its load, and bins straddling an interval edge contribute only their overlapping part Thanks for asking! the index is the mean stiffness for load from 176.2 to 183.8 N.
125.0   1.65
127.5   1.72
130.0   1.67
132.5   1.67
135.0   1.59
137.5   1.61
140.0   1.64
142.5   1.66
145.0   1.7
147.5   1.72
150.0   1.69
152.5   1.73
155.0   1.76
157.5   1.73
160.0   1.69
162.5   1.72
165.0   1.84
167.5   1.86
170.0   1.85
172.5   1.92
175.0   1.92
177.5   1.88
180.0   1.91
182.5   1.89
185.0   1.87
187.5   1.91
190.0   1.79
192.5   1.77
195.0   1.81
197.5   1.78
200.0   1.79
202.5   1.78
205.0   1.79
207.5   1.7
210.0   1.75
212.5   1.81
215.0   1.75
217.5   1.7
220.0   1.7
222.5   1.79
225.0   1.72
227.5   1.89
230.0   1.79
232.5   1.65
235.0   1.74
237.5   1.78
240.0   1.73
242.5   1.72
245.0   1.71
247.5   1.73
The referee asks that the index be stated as 1.89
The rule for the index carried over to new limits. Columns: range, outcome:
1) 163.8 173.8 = 1.87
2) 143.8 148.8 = 1.71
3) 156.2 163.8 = 1.71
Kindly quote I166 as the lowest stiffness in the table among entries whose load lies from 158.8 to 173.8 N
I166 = 1.69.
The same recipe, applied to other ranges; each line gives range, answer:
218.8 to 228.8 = 1.7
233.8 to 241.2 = 1.73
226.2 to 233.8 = 1.65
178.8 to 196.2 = 1.77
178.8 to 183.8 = 1.89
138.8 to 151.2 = 1.64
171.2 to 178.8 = 1.88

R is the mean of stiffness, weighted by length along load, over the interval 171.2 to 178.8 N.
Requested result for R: 1.91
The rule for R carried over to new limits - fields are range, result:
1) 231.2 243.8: 1.72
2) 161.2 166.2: 1.78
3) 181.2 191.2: 1.87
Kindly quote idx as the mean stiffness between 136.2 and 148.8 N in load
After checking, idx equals 1.67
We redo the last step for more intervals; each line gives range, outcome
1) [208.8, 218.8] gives 1.75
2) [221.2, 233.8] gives 1.77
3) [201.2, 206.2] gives 1.79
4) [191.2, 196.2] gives 1.79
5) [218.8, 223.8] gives 1.75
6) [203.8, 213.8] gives 1.76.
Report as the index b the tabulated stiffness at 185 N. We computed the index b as 1.87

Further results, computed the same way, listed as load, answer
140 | 1.64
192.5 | 1.77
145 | 1.7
